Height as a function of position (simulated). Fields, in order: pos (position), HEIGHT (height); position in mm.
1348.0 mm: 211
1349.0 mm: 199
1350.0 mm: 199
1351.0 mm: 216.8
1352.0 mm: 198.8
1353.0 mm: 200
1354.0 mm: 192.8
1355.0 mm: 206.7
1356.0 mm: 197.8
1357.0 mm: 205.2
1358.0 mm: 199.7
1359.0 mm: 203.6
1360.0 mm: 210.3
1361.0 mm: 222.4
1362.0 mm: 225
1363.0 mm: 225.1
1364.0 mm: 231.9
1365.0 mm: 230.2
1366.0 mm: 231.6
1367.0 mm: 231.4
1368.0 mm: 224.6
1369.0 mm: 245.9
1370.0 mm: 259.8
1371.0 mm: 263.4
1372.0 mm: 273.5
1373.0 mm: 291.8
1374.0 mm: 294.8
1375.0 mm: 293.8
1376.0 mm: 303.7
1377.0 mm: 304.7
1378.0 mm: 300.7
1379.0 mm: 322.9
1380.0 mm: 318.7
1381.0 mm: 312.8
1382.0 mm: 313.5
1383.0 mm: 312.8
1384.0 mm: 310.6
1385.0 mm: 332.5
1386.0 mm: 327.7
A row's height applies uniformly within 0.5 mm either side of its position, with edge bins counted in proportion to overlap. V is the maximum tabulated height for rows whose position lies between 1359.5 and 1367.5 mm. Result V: 231.9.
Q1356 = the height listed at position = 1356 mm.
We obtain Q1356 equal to 197.8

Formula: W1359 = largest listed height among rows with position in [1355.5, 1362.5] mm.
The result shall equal 225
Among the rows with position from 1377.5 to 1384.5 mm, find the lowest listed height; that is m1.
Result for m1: 300.7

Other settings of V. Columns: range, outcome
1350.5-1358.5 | 216.8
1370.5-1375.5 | 294.8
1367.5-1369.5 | 245.9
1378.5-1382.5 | 322.9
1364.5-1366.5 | 231.6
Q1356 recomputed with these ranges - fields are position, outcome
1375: 293.8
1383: 312.8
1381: 312.8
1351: 216.8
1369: 245.9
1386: 327.7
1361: 222.4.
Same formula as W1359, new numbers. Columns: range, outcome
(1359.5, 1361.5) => 222.4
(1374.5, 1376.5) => 303.7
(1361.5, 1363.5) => 225.1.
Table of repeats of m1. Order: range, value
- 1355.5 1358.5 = 197.8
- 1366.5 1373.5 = 224.6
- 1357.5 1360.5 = 199.7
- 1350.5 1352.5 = 198.8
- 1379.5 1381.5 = 312.8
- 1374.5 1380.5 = 293.8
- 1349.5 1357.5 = 192.8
